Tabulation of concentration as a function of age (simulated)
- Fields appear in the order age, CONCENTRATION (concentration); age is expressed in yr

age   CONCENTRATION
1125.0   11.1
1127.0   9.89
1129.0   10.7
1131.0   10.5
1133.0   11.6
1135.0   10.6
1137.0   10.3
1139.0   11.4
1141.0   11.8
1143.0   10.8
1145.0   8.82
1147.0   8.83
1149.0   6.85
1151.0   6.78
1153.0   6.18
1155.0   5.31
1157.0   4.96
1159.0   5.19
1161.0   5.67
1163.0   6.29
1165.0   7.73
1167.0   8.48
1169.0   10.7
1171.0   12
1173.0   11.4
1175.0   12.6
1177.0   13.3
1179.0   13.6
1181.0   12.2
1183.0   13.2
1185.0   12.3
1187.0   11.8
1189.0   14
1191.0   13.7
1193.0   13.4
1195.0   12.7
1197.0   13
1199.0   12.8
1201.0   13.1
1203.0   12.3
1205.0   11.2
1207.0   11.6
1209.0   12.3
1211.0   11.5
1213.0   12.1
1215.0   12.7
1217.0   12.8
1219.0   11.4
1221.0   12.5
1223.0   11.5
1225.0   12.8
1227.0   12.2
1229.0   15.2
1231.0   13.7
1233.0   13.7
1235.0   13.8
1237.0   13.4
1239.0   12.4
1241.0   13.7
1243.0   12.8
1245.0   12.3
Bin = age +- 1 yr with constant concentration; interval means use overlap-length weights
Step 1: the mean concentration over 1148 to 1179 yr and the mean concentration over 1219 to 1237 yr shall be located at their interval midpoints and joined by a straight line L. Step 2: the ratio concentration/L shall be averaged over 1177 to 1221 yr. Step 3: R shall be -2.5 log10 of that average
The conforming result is -0.16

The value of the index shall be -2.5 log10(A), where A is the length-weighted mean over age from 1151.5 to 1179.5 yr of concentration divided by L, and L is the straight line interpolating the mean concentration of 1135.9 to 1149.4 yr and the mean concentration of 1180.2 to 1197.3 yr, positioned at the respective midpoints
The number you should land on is 0.31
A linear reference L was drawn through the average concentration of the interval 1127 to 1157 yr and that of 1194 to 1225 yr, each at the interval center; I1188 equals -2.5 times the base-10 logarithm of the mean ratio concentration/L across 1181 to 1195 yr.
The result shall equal -0.15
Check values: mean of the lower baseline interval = 9.19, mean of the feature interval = 13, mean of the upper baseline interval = 12.3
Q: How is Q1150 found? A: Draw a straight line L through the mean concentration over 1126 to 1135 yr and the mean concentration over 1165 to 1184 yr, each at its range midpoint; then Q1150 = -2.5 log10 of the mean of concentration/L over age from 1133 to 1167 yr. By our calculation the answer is 0.34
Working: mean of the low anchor 10.7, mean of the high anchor 11.7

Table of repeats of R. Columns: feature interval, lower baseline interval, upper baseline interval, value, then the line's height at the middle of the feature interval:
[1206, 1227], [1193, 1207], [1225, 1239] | 0.08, 13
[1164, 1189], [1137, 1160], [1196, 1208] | -0.14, 10.3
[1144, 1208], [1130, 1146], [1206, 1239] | 0.13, 11.6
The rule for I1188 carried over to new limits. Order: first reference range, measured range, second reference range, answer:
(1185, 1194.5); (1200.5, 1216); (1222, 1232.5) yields 0.09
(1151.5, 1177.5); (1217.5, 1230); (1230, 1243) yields -0.01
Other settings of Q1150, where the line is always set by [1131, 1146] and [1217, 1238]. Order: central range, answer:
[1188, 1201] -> -0.09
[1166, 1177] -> 0.03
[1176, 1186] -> -0.10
